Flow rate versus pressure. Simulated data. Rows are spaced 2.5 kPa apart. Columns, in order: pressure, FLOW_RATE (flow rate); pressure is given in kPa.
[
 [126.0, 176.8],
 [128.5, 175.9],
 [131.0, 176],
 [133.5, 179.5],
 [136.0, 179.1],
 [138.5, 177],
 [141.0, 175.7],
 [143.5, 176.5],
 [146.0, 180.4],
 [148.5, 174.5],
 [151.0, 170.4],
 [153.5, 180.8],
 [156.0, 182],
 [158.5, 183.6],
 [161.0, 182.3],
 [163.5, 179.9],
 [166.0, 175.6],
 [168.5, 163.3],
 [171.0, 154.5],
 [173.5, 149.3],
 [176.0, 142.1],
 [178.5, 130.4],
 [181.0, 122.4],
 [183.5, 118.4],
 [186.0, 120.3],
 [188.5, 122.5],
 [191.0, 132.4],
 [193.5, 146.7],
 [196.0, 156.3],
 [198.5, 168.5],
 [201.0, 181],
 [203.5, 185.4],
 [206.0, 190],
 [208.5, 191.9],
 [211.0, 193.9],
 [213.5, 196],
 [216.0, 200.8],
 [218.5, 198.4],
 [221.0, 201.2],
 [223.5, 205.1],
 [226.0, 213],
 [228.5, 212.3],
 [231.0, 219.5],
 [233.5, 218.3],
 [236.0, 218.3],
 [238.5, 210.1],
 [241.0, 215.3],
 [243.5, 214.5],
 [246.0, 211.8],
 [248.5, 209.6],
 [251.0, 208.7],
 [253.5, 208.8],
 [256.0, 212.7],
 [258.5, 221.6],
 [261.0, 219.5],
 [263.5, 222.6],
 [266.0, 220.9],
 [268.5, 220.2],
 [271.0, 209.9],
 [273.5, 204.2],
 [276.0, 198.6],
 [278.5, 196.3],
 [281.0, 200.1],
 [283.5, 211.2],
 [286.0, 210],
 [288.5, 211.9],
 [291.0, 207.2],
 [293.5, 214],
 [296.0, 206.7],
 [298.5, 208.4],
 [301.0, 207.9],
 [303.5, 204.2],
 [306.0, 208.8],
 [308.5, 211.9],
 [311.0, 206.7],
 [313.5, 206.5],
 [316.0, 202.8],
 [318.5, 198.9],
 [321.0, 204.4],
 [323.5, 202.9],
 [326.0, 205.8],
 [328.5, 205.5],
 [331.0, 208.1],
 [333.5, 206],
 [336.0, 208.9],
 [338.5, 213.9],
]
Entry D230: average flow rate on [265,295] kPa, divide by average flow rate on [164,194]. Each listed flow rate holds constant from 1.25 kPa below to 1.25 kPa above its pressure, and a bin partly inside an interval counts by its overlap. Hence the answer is 1.48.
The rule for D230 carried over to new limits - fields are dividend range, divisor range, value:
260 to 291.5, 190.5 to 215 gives 1.20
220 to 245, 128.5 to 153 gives 1.20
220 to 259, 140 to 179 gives 1.25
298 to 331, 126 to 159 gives 1.16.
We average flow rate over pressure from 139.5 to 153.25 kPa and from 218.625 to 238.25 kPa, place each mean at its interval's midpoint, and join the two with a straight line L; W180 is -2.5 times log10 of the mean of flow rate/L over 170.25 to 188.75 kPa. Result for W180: 0.39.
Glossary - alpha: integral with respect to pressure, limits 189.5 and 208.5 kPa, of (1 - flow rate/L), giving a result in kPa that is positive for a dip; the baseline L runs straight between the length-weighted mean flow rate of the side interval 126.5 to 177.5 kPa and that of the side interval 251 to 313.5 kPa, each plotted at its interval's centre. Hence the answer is 1.99 kPa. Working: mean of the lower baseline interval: 173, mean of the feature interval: 167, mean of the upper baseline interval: 210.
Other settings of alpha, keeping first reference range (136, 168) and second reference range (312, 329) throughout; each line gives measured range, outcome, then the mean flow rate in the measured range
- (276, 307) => -1.17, 207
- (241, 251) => -1.02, 212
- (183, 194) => 3.36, 127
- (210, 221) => -0.59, 198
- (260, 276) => -1.56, 215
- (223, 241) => -2.28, 214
